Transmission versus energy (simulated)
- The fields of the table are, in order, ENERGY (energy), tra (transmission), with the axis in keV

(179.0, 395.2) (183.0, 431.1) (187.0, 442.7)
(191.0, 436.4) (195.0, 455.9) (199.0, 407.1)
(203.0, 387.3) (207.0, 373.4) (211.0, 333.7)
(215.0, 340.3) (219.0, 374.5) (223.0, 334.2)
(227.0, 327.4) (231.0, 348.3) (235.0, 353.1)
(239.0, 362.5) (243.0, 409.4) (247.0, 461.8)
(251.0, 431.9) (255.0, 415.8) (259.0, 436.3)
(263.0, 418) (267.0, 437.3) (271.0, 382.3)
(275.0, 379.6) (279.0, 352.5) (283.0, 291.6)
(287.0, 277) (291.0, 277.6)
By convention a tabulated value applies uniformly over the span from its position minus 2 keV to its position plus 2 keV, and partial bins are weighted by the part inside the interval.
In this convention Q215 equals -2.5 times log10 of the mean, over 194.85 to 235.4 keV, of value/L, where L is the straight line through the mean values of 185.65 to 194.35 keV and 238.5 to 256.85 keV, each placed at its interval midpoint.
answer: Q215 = 0.19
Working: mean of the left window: 442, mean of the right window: 421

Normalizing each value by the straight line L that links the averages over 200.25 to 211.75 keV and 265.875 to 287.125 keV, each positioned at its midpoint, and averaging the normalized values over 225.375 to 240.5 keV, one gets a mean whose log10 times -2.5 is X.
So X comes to 0.054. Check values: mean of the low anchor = 371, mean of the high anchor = 357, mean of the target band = 348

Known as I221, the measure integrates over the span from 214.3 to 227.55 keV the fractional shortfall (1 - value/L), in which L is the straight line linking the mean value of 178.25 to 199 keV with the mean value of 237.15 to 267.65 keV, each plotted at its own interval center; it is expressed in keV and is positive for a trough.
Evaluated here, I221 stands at 2.5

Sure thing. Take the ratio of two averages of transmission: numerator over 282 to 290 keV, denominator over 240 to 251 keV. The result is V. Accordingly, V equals 0.66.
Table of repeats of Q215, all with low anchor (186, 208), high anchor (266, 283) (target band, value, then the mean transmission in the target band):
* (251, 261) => -0.11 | 427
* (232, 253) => -0.03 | 401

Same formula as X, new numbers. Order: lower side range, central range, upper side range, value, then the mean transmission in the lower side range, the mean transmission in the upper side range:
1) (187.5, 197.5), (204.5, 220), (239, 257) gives 0.22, 444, 422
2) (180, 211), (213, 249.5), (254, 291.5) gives 0.07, 413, 369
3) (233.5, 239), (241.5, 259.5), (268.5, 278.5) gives -0.18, 357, 380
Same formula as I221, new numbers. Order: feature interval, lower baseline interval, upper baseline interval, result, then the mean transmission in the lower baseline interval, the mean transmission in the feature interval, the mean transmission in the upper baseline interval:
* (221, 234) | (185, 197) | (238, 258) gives 2.8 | 445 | 338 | 420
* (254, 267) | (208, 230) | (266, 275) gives -1.2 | 344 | 426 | 400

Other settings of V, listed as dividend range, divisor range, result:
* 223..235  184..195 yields 0.77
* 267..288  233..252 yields 0.87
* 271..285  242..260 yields 0.80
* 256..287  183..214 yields 0.94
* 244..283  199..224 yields 1.12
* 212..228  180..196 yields 0.79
